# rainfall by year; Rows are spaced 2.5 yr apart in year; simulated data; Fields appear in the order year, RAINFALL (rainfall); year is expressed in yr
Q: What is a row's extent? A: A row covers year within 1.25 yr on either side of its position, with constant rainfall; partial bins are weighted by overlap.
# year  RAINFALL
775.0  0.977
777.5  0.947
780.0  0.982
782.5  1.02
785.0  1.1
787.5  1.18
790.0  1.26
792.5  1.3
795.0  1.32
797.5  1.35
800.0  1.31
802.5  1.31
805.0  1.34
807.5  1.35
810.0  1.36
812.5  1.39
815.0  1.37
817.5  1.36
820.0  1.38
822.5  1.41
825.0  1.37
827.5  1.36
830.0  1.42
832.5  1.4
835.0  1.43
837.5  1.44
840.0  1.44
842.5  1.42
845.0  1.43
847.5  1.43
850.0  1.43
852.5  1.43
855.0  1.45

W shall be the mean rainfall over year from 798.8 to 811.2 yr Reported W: 1.33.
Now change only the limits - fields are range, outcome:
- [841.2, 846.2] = 1.43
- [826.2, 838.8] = 1.41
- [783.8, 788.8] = 1.14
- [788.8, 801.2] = 1.31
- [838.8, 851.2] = 1.43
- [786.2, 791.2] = 1.22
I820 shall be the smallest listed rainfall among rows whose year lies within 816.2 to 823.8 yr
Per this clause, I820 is 1.36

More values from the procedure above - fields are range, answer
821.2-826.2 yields 1.37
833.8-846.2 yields 1.42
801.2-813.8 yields 1.31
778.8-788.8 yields 0.982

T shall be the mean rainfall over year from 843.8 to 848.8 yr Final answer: 1.43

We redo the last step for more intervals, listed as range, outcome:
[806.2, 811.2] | 1.35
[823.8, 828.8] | 1.37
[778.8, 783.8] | 1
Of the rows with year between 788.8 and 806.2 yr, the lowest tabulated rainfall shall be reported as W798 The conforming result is 1.26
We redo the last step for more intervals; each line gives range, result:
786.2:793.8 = 1.18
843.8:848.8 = 1.43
